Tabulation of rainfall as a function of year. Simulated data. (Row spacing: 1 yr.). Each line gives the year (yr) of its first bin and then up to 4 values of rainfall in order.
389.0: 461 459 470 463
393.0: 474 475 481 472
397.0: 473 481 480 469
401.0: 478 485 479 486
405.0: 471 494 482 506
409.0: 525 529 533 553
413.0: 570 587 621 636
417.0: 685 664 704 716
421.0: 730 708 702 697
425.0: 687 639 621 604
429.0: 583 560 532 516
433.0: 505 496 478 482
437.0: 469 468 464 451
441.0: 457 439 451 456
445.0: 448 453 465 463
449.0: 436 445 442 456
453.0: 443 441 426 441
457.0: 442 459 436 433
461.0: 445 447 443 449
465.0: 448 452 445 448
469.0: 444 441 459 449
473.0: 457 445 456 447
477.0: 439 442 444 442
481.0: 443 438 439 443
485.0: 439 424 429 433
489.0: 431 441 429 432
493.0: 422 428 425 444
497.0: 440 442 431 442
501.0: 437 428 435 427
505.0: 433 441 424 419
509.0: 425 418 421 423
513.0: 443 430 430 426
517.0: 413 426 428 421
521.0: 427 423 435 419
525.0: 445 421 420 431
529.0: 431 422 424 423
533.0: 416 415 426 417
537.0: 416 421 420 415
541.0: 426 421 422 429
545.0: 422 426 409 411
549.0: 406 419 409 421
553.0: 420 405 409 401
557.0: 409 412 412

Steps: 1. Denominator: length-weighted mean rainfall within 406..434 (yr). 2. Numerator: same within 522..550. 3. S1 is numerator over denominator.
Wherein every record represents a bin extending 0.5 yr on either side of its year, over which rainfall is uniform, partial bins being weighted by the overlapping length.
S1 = 0.70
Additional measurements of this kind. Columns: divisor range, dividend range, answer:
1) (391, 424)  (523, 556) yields 0.76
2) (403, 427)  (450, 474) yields 0.74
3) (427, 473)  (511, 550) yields 0.91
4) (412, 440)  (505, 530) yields 0.72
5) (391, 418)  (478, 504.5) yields 0.84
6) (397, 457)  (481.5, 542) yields 0.81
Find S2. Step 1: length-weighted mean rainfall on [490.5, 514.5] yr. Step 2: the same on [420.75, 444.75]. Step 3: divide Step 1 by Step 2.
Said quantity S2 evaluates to 0.79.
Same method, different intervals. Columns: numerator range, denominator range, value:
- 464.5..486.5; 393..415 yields 0.88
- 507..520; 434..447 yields 0.92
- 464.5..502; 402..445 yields 0.79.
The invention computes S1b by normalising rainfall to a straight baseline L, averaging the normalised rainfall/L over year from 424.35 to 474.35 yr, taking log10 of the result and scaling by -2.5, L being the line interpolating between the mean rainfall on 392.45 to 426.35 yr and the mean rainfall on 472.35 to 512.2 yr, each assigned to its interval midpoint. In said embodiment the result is 0.06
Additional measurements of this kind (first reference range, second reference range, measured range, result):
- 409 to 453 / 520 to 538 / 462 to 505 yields 0.10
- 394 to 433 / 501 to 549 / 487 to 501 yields 0.07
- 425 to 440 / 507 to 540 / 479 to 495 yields 0.08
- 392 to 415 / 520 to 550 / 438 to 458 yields 0.06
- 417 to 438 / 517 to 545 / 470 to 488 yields 0.16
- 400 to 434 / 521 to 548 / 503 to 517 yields 0.07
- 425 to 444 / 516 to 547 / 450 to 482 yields 0.09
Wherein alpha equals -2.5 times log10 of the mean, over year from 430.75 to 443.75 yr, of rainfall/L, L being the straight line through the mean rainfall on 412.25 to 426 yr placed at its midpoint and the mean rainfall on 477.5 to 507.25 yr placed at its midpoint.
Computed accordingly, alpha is 0.27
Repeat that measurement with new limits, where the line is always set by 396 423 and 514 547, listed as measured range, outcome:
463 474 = 0.10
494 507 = 0.06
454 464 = 0.14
